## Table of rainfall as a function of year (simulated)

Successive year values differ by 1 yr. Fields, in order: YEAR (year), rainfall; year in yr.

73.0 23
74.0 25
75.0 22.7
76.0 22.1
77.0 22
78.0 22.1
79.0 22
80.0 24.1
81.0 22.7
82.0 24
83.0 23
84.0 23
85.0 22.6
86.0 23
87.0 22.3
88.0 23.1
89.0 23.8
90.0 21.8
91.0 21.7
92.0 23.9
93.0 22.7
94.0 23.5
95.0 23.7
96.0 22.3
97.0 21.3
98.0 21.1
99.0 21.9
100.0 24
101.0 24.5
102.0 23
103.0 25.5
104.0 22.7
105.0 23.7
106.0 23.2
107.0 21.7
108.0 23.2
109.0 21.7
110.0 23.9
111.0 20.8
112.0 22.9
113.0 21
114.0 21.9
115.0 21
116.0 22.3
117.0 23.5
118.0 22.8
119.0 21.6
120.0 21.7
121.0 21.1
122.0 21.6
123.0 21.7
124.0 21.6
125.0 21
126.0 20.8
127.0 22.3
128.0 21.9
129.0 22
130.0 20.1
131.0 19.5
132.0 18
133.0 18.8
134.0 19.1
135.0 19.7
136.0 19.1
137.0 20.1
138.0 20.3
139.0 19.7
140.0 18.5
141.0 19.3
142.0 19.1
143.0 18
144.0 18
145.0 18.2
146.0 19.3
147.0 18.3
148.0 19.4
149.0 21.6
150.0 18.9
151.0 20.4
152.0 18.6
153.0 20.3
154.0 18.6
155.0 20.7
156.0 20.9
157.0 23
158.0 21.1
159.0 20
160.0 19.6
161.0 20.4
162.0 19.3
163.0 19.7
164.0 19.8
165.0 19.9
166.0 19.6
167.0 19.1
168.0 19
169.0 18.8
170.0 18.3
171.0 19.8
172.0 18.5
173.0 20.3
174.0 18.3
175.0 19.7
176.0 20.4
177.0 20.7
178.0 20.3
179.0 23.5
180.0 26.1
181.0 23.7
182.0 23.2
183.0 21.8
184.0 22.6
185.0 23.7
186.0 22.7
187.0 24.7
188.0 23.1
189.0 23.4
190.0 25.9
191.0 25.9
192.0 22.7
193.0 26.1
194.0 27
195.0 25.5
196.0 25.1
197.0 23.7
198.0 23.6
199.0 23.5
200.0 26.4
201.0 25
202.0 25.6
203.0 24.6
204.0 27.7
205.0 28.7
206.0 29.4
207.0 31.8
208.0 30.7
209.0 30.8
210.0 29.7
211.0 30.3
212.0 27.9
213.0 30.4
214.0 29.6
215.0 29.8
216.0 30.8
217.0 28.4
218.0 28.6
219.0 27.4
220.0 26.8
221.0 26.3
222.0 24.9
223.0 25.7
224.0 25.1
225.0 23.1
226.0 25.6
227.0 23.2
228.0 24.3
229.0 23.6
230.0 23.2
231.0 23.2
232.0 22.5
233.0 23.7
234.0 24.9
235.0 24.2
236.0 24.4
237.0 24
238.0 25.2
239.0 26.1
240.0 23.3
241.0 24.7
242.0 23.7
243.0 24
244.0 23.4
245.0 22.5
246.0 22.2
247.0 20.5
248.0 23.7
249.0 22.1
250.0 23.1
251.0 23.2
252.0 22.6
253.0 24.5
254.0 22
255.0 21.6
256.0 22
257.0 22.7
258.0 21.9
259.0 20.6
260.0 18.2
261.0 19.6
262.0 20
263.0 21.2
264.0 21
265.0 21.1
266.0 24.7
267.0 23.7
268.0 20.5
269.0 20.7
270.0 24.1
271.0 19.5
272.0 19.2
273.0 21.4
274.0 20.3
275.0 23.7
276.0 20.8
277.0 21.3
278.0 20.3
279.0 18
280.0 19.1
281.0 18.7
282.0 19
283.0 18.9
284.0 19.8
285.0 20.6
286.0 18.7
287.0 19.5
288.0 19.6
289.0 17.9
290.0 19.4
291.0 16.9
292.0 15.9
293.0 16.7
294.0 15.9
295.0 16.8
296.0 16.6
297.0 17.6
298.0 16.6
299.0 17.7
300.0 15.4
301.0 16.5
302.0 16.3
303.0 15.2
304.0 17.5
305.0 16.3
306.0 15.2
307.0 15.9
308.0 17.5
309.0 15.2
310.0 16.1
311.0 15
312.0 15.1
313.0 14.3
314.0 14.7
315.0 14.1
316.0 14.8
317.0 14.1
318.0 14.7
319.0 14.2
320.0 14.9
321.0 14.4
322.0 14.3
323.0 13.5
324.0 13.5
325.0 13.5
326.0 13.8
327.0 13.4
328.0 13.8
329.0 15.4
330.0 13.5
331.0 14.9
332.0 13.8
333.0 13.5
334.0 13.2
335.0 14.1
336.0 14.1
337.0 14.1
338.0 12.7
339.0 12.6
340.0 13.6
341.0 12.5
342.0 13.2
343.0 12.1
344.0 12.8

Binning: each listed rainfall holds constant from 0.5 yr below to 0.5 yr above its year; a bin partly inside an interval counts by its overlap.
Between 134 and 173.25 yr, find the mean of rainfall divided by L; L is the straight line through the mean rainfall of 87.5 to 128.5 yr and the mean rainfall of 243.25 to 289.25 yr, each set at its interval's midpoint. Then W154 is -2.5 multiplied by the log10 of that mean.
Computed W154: 0.13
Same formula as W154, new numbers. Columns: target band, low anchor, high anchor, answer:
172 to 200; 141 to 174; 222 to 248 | -0.10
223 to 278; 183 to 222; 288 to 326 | -0.05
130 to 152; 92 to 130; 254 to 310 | 0.14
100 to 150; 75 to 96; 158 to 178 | 0.01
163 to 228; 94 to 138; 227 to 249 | -0.07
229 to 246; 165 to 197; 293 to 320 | -0.23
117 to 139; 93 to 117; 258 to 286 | 0.08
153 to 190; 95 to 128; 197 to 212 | 0.22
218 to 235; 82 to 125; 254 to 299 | -0.20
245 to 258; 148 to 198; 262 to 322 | -0.17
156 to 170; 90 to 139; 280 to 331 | 0.02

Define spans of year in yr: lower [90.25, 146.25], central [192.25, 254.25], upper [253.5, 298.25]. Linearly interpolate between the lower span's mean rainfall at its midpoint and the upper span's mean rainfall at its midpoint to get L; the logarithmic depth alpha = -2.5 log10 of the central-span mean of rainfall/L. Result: -0.24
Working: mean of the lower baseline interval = 21.4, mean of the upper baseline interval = 19.9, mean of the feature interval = 25.5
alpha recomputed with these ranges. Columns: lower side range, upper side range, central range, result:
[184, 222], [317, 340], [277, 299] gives -0.012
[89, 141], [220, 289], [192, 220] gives -0.244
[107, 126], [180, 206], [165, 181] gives 0.185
